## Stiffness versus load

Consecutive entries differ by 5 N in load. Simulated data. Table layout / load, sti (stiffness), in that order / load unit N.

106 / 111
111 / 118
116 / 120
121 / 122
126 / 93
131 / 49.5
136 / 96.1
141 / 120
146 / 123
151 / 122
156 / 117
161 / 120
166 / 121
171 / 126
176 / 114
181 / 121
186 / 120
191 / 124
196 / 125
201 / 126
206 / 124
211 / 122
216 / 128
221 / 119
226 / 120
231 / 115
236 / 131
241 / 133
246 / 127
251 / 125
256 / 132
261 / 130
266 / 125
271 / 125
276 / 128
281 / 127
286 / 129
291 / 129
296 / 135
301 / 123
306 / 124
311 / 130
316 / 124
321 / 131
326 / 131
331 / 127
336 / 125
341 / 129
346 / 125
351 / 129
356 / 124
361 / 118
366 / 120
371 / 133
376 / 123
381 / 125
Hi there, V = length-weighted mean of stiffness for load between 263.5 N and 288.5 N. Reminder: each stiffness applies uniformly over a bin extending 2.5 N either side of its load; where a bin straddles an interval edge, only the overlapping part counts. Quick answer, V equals 127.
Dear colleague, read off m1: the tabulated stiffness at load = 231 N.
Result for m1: 115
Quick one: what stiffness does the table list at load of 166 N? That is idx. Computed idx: 121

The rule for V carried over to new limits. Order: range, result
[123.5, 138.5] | 79.5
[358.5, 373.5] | 124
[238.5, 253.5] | 128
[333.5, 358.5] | 126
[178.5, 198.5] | 122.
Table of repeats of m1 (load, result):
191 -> 124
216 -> 128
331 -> 127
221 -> 119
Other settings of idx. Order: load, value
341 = 129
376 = 123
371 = 133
